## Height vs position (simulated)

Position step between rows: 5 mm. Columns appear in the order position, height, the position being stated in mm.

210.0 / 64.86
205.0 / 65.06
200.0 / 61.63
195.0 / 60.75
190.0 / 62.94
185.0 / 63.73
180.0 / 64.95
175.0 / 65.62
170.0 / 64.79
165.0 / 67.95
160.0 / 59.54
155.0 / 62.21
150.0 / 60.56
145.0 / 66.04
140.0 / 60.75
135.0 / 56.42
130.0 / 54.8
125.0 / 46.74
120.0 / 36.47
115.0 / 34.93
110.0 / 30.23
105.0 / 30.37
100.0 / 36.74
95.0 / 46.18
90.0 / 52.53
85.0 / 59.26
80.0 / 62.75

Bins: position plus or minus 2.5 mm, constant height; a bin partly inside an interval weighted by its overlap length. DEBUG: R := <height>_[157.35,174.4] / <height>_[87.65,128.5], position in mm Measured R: 1.62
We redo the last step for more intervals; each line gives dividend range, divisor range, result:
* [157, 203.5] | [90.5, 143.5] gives 1.44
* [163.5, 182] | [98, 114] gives 2.02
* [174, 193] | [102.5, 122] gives 1.95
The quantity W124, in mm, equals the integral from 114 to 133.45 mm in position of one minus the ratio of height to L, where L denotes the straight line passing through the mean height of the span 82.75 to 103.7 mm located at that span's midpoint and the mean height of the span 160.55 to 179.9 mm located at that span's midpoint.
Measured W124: 3.6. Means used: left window 47.5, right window 65.3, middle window 44.5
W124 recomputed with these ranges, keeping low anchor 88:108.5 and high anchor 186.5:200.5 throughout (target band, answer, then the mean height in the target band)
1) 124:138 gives -1.6 mm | 53.6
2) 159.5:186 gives -3.5 mm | 64.8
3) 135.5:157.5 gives -4.5 mm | 61.8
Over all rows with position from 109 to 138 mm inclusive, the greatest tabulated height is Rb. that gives 56.42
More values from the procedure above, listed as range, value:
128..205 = 67.95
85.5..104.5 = 52.53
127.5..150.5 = 66.04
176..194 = 64.95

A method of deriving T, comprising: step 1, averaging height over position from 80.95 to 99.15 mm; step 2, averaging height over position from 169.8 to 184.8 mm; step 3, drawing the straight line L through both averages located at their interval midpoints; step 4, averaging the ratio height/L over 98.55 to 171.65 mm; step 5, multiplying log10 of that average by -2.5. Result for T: 0.16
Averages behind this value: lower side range 52.1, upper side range 65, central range 51.3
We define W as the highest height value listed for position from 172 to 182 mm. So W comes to 65.62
